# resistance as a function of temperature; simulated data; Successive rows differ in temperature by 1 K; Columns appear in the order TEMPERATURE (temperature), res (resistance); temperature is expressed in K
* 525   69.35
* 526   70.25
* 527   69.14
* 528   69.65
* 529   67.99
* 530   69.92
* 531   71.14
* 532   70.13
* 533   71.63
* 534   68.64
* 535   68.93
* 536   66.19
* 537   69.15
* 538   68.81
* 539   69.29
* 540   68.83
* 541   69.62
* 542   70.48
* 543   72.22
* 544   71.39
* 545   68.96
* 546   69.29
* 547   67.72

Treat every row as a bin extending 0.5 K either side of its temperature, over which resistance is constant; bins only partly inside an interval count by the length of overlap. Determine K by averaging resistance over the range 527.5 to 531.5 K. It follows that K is 69.7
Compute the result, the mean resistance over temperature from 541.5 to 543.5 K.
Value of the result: 71.3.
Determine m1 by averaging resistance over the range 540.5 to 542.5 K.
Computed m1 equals 70.1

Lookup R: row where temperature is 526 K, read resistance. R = 70.25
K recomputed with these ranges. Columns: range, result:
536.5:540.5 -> 69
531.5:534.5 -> 70.1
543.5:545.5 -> 70.2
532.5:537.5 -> 68.9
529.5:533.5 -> 70.7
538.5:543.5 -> 70.1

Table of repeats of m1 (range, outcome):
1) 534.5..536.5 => 67.6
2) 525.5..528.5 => 69.7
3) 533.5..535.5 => 68.8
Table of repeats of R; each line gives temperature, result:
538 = 68.81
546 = 69.29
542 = 70.48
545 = 68.96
